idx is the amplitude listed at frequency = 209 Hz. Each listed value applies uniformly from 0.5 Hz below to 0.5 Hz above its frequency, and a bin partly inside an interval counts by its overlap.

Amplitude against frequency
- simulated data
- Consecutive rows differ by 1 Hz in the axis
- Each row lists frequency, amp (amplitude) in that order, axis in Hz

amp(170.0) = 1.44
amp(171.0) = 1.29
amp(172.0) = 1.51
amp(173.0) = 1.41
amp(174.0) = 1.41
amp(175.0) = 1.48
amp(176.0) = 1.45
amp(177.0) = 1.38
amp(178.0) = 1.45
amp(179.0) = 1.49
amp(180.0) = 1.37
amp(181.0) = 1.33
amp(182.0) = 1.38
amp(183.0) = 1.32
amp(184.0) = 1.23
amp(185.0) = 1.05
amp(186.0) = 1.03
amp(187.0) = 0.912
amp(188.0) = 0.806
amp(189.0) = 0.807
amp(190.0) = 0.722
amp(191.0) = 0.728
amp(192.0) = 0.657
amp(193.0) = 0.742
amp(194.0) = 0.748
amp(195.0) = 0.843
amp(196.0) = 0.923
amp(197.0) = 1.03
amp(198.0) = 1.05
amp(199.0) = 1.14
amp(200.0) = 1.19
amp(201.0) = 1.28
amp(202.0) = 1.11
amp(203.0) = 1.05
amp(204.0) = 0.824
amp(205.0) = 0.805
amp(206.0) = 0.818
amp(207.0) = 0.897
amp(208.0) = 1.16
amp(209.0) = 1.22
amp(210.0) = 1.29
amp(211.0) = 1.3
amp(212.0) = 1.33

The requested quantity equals 1.22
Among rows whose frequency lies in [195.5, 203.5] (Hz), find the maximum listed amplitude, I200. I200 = 1.28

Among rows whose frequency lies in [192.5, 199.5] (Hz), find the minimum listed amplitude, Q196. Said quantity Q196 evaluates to 0.742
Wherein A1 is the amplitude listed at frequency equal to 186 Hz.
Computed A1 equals 1.03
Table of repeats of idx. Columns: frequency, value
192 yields 0.657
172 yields 1.51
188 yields 0.806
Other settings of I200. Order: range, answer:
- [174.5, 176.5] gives 1.48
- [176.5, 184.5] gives 1.49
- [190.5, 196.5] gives 0.923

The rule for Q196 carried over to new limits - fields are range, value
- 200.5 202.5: 1.11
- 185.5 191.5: 0.722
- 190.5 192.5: 0.657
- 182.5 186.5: 1.03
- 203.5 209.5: 0.805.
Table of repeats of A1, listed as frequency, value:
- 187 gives 0.912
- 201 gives 1.28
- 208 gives 1.16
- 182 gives 1.38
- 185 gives 1.05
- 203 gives 1.05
